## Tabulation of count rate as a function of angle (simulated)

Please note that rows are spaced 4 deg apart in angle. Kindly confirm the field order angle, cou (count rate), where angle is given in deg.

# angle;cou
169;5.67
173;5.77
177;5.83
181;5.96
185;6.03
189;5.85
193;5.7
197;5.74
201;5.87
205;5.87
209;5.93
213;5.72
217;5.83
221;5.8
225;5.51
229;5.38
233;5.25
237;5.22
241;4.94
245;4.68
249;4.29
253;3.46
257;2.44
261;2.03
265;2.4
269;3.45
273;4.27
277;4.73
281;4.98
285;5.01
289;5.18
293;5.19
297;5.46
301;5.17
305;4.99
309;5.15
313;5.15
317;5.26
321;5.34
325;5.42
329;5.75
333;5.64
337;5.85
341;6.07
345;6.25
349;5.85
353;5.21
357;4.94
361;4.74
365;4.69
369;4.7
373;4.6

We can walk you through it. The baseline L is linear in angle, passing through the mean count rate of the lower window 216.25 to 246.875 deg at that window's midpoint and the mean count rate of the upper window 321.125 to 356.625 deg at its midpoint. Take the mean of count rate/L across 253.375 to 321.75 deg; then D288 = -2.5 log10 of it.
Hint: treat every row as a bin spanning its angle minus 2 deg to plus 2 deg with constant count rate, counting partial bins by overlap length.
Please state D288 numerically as 0.237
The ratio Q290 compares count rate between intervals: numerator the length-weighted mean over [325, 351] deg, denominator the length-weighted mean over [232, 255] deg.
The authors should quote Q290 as 1.27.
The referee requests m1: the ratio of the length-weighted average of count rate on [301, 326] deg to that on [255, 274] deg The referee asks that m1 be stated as 1.83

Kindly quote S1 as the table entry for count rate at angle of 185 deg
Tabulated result 6.03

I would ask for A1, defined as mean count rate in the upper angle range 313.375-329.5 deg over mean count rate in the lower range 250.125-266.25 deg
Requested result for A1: 2.01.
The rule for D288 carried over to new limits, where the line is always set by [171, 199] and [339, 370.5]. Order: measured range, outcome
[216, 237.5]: 0.041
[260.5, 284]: 0.413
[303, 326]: 0.047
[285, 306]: 0.063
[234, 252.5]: 0.202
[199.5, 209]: -0.019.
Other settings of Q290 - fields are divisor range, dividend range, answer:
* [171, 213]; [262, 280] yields 0.63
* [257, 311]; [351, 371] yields 1.11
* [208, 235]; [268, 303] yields 0.87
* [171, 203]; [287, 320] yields 0.89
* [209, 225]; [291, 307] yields 0.90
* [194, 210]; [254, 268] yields 0.42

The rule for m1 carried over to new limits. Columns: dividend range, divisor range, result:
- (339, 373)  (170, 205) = 0.90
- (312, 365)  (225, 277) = 1.34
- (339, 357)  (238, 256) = 1.34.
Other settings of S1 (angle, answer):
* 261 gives 2.03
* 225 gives 5.51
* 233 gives 5.25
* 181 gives 5.96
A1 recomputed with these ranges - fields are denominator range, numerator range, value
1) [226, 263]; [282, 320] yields 1.22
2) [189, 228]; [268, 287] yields 0.79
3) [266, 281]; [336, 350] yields 1.45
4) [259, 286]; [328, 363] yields 1.47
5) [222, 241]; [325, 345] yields 1.10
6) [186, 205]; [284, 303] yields 0.90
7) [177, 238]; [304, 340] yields 0.95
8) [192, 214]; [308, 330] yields 0.92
